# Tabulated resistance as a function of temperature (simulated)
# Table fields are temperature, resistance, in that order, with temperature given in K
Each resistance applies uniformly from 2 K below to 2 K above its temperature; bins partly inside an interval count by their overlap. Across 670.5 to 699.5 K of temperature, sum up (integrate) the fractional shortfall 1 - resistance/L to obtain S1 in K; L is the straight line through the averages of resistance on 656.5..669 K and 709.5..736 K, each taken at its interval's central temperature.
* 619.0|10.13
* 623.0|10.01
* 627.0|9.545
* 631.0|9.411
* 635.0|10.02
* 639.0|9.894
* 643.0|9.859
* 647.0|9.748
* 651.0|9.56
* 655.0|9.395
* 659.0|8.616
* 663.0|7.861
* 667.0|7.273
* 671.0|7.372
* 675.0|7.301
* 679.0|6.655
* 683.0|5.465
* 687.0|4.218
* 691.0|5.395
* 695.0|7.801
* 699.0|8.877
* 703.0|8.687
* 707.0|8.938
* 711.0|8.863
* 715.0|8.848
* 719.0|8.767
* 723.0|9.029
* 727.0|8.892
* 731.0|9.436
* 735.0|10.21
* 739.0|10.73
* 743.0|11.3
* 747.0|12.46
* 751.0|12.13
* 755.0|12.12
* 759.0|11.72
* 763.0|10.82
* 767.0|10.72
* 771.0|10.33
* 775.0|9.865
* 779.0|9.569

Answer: 6.6 K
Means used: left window 7.98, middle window 6.48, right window 9.11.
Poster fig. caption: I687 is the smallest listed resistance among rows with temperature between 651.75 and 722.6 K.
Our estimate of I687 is 4.218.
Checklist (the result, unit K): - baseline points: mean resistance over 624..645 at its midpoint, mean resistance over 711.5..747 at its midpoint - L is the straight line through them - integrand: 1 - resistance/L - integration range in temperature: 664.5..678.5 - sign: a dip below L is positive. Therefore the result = 3.6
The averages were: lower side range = 9.76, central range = 7.26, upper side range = 9.78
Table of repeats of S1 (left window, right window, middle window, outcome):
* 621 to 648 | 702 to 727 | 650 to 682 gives 5.3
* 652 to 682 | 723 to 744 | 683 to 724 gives 5.6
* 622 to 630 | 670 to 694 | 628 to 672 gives -4.9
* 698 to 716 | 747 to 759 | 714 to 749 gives 2.0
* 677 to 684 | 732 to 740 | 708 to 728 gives 0.1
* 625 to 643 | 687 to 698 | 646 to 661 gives -1.2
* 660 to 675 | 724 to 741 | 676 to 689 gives 4.0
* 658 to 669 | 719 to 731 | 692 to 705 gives 0.4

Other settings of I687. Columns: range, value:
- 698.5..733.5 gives 8.687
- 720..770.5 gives 8.892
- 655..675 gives 7.273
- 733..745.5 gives 10.21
